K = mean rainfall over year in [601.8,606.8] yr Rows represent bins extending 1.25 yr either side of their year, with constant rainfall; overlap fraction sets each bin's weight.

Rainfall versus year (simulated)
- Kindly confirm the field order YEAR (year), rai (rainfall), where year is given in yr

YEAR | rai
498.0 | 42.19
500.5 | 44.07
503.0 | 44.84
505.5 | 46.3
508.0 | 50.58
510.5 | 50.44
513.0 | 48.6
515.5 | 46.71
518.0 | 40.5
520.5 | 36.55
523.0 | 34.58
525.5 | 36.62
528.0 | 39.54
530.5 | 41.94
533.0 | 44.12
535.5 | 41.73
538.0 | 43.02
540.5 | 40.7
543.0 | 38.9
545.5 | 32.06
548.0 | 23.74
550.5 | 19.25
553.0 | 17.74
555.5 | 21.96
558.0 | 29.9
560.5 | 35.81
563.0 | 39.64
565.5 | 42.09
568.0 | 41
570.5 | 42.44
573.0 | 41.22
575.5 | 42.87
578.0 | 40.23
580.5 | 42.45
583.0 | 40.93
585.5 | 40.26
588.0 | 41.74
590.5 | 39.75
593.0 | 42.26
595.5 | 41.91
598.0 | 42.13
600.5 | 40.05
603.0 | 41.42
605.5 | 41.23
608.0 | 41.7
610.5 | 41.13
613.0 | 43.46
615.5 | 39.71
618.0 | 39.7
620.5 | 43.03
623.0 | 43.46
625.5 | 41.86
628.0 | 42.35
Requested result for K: 41.3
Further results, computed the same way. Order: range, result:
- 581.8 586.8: 40.6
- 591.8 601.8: 41.6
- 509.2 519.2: 46.6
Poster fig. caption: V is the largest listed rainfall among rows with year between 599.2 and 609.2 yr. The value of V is 41.7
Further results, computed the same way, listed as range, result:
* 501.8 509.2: 50.58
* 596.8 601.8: 42.13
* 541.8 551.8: 38.9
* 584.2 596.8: 42.26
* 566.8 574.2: 42.44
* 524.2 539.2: 44.12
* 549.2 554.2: 19.25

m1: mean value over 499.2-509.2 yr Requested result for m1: 46.4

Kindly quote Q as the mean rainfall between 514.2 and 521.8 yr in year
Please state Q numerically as 41.3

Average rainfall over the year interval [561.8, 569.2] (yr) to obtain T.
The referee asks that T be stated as 40.9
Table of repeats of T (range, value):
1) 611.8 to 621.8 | 41.5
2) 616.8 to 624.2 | 42.1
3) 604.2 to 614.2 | 41.9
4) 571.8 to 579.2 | 41.4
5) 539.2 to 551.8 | 30.9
